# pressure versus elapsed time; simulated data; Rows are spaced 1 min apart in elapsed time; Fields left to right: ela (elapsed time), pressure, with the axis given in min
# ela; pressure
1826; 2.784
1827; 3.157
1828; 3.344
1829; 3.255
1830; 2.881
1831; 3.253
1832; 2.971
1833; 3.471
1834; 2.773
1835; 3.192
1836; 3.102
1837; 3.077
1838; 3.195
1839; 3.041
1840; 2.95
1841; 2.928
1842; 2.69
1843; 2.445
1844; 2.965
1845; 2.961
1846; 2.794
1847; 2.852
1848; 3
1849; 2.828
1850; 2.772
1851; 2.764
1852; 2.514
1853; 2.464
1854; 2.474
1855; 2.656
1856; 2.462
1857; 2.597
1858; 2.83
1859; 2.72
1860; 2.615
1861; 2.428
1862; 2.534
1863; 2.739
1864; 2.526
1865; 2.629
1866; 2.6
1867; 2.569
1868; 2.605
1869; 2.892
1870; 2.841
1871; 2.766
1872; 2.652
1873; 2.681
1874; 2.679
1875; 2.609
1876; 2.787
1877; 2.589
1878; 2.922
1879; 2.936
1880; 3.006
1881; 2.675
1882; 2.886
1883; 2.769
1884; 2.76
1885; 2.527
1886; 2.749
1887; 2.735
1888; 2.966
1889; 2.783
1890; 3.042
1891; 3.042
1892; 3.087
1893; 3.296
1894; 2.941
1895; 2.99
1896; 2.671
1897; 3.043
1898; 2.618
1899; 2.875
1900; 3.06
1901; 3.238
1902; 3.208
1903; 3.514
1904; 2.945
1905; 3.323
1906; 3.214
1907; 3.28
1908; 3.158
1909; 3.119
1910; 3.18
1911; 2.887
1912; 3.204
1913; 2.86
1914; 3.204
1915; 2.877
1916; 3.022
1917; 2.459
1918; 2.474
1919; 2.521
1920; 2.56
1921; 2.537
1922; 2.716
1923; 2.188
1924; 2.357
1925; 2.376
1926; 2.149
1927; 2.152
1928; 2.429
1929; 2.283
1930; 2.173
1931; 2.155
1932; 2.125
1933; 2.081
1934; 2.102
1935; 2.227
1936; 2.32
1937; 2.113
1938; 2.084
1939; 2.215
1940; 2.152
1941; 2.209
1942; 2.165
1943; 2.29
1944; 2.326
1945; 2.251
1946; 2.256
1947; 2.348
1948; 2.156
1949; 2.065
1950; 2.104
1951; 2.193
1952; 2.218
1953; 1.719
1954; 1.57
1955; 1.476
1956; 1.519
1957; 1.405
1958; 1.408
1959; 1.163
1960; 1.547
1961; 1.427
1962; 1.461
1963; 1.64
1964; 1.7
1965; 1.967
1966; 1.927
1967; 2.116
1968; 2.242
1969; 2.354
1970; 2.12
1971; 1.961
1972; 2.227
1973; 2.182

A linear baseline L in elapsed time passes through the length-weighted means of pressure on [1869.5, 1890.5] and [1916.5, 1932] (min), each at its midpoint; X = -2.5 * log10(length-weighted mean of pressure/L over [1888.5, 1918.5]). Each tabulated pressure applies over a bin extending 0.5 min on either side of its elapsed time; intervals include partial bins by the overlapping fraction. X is -0.182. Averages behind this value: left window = 2.78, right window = 2.36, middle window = 3.02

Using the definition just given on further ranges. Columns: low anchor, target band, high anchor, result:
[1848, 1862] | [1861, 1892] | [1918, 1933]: -0.086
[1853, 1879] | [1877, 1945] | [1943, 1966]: -0.199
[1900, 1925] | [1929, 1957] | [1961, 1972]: 0.134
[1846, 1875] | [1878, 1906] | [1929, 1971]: -0.216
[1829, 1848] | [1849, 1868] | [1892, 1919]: 0.148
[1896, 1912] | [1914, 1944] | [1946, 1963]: 0.038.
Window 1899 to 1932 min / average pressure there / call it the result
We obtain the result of 2.77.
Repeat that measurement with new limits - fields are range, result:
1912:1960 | 2.21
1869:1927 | 2.85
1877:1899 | 2.87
